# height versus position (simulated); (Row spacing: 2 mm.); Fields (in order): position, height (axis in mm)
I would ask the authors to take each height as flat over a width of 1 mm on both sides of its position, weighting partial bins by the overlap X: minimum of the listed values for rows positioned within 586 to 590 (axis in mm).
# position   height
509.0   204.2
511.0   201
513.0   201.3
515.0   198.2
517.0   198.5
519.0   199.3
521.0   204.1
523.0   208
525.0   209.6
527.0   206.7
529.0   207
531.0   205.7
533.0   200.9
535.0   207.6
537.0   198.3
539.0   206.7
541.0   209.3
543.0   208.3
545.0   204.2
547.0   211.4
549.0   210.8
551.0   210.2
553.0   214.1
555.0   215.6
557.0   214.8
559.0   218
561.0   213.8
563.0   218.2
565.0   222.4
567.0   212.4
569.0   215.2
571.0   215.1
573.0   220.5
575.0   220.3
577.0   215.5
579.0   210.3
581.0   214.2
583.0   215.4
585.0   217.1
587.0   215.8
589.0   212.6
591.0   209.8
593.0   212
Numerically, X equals 212.6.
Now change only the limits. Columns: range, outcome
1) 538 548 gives 204.2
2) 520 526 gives 204.1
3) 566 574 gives 212.4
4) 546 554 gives 210.2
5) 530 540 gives 198.3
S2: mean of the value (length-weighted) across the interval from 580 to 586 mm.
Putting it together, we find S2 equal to 216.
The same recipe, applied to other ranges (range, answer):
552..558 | 215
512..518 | 199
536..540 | 202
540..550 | 209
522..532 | 207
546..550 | 211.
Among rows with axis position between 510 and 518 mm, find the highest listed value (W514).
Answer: 201.3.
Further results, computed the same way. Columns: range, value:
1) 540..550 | 211.4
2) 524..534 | 209.6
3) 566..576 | 220.5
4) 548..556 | 215.6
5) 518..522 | 204.1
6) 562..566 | 222.4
